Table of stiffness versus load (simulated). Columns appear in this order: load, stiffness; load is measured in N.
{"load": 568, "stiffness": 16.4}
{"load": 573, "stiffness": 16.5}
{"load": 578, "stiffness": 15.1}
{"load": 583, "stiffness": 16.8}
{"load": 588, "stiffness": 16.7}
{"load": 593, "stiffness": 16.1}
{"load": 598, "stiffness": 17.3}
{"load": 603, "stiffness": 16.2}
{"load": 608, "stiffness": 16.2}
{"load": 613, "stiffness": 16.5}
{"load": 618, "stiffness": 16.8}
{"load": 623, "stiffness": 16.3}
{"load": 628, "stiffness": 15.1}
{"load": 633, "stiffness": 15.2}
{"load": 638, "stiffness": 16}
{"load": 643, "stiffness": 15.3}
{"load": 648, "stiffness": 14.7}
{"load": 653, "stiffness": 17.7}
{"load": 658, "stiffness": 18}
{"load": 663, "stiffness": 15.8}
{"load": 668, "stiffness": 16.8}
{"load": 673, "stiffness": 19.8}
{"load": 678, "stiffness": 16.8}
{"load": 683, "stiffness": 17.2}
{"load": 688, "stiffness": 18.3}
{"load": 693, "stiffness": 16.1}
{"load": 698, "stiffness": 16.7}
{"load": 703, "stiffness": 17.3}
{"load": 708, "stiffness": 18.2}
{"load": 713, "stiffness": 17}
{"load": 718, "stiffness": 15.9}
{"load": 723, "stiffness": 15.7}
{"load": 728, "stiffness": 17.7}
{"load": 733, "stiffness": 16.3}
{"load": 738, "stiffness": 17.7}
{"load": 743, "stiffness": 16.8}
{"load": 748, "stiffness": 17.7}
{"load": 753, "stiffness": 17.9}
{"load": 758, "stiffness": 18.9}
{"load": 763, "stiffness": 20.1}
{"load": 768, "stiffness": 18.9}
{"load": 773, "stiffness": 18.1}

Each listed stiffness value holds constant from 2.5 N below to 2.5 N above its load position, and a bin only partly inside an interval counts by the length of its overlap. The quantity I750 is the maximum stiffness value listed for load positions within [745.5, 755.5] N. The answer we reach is 17.9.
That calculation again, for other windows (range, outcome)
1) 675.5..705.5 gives 18.3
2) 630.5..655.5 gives 17.7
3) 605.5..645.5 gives 16.8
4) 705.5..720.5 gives 18.2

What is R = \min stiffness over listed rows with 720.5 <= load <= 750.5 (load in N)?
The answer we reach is 15.7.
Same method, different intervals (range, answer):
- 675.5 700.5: 16.1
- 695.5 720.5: 15.9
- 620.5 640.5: 15.1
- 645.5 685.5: 14.7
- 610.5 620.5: 16.5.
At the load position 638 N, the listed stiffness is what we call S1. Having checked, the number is 16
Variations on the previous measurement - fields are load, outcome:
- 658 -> 18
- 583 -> 16.8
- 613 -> 16.5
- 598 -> 17.3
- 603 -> 16.2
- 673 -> 19.8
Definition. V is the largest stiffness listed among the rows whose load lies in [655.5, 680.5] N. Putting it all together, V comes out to 19.8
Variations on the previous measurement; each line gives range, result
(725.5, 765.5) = 20.1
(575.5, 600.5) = 17.3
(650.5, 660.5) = 18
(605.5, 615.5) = 16.5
